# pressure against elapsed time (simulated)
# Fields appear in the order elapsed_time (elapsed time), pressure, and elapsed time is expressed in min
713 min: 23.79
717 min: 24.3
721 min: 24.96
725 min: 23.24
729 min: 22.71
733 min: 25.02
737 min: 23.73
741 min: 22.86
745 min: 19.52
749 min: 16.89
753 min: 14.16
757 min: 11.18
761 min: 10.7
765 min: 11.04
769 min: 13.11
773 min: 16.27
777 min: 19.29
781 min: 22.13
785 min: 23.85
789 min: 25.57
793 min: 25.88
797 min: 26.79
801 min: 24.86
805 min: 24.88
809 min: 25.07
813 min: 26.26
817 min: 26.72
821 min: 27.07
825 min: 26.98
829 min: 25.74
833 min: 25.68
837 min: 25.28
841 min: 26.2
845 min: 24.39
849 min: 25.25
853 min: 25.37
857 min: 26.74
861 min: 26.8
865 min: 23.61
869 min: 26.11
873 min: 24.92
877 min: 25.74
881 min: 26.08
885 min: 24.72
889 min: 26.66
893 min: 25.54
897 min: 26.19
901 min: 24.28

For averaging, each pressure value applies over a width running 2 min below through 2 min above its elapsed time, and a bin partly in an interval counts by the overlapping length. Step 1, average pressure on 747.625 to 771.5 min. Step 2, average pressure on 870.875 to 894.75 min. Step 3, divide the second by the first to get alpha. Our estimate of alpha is 2.0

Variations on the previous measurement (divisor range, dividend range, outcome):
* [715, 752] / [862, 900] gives 1.14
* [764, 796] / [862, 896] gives 1.27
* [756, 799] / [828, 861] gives 1.36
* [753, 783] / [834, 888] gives 1.73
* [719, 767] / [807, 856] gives 1.37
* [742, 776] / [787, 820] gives 1.78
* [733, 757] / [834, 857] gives 1.32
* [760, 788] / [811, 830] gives 1.55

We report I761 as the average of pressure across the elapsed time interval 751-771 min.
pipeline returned 12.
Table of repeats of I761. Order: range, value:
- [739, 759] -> 16.9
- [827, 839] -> 25.6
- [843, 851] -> 24.8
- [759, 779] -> 14.1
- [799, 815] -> 25.3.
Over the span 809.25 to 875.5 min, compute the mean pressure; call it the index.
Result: 25.8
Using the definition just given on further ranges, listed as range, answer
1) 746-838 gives 21.5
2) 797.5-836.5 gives 25.9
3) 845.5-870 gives 25.6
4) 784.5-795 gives 25.3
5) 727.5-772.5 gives 17.3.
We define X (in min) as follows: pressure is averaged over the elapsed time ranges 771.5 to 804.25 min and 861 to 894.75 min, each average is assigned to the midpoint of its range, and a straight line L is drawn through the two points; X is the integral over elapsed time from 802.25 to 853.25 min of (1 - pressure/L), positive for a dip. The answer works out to -3.2 min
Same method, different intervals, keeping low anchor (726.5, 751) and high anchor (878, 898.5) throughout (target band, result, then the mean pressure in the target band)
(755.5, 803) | 7.6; 19.3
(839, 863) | -0.9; 25.8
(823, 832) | -0.8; 26.3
